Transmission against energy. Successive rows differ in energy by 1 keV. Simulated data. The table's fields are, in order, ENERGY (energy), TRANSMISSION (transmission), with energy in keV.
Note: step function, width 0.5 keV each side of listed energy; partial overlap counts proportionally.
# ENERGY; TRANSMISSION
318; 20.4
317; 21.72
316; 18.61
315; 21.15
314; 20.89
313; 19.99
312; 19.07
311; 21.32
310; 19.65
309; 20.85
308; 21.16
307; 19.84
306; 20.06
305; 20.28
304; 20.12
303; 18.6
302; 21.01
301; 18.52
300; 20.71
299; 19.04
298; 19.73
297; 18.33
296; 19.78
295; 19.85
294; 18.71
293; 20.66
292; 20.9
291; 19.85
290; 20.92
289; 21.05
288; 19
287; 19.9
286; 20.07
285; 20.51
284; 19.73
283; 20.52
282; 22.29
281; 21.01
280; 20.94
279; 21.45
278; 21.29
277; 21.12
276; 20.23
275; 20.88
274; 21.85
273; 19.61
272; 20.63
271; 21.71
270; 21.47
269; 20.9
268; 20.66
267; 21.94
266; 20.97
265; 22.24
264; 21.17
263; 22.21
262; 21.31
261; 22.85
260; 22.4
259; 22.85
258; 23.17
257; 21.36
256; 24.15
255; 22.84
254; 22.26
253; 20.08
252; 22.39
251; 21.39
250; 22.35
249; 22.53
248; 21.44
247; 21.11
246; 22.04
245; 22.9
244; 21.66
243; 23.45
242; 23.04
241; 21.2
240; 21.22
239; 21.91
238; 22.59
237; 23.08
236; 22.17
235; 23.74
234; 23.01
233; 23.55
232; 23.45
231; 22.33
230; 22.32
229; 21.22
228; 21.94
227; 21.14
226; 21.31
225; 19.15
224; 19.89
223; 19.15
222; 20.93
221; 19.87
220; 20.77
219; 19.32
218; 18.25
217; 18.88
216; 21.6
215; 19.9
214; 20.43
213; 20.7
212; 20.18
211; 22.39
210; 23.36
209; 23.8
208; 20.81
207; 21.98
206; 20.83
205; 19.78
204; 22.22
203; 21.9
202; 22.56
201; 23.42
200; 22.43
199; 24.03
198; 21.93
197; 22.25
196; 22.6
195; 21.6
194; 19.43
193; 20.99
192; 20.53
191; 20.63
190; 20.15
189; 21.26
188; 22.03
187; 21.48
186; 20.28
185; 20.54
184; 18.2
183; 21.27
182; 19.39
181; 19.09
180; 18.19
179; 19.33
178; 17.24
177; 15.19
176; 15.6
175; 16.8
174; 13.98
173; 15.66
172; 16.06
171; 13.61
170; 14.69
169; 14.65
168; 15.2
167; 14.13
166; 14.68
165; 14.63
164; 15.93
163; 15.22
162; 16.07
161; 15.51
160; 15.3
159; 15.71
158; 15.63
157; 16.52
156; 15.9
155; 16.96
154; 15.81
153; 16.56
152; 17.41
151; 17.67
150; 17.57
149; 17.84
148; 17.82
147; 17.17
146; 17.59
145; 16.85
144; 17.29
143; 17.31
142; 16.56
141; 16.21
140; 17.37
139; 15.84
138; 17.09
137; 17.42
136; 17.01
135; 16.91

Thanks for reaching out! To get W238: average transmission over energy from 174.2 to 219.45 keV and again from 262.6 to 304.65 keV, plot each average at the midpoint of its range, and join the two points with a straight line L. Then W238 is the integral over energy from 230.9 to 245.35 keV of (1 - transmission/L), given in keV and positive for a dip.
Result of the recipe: -1.5 keV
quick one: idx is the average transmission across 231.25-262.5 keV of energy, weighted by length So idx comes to 22.4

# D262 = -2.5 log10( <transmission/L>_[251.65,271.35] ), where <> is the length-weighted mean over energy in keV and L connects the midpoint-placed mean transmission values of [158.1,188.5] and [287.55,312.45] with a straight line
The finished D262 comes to -0.16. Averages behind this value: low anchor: 16.8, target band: 21.9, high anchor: 20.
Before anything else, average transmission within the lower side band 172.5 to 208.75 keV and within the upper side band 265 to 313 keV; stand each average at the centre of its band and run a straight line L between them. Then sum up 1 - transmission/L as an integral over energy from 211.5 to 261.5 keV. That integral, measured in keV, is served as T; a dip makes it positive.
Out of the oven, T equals -3.3 keV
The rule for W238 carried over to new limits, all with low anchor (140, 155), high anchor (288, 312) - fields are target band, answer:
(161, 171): 1.4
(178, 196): -2.4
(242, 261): -3.2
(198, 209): -2.4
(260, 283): -2.2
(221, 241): -3.2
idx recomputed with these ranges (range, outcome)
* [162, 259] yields 20.4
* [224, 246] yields 22.2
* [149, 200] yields 17.9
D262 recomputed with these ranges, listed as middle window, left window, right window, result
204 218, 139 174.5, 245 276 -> -0.11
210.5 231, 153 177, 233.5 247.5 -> 0.00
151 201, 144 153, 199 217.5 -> 0.08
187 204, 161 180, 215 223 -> -0.22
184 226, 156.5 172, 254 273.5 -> -0.18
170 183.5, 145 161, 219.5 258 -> 0.08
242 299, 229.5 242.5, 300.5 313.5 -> 0.01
